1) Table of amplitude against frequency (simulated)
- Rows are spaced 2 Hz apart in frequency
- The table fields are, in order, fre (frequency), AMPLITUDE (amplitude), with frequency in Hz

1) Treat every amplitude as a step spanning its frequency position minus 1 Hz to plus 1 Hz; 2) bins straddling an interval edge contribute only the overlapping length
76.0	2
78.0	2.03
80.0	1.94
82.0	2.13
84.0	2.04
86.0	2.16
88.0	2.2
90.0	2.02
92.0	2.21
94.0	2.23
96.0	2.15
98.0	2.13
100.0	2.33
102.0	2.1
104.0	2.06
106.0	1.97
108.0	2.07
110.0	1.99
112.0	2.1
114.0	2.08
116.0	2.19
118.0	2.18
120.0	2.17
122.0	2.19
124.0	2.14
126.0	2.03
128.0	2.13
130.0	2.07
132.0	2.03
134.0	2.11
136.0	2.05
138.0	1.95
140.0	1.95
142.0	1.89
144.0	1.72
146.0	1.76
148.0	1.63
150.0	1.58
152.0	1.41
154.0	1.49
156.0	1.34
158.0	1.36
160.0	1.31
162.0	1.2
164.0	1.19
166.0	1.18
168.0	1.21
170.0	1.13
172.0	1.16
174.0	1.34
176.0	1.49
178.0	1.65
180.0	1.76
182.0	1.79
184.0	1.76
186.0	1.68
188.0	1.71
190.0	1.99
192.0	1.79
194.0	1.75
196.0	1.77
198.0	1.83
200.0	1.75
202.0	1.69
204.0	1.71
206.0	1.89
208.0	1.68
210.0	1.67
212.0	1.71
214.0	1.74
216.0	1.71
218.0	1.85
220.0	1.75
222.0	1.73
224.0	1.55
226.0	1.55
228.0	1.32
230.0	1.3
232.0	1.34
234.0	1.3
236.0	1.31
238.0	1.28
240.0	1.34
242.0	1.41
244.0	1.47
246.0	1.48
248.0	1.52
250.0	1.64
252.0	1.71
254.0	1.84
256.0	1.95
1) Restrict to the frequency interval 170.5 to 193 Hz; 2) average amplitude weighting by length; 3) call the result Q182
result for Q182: 1.64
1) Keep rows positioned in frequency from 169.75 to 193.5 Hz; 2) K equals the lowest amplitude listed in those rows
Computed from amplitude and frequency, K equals 1.13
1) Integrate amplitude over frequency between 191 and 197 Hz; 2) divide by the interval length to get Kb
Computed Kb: 1.77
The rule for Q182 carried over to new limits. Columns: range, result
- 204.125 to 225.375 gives 1.72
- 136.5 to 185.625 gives 1.52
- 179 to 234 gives 1.69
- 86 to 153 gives 2.03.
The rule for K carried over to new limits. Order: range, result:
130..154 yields 1.41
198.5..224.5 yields 1.55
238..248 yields 1.28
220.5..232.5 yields 1.3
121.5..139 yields 1.95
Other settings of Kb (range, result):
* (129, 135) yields 2.07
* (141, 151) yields 1.72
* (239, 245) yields 1.41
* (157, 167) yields 1.25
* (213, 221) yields 1.76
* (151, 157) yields 1.41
